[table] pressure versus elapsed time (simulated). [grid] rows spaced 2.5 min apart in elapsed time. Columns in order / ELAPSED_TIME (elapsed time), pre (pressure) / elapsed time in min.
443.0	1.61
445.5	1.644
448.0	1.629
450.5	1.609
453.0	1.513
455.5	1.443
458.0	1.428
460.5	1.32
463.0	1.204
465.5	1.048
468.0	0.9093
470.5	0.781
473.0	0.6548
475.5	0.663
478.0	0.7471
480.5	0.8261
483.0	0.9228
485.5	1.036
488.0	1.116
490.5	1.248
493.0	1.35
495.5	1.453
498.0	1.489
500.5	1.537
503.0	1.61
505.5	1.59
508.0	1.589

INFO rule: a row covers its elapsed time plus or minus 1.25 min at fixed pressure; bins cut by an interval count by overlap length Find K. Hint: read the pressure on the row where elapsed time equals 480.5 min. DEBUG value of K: 0.8261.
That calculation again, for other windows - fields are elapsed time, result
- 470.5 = 0.781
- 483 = 0.9228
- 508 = 1.589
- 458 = 1.428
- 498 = 1.489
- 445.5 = 1.644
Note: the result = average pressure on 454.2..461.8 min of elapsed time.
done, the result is 1.4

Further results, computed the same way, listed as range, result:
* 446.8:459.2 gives 1.52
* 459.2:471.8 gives 1.05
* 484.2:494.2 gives 1.19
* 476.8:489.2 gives 0.93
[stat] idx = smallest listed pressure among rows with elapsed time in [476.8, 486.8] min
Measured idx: 0.7471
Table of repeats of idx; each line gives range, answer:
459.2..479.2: 0.6548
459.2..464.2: 1.204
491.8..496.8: 1.35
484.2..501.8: 1.036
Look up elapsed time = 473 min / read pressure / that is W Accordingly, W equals 0.6548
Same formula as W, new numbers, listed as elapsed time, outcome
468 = 0.9093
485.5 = 1.036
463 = 1.204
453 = 1.513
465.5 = 1.048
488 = 1.116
